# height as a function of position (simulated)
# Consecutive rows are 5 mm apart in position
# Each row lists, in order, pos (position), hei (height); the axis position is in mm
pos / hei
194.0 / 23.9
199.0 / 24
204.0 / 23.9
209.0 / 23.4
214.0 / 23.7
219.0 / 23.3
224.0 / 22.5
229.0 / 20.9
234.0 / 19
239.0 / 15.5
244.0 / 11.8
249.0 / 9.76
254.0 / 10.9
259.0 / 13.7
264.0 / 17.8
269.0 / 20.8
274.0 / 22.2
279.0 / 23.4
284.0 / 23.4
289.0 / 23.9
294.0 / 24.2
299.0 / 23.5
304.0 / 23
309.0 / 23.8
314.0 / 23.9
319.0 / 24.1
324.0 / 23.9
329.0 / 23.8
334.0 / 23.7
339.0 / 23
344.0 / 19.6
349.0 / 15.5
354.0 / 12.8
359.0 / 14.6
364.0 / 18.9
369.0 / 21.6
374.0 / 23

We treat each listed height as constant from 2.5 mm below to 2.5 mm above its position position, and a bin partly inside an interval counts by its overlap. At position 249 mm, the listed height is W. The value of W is 9.76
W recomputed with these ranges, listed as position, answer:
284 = 23.4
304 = 23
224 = 22.5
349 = 15.5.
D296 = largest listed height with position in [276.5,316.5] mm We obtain 24.2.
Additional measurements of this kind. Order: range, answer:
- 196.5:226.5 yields 24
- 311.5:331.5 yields 24.1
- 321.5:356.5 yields 23.9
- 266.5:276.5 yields 22.2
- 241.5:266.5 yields 17.8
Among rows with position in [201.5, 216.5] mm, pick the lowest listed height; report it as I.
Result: 23.4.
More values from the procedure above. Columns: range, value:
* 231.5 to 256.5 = 9.76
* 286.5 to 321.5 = 23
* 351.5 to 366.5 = 12.8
